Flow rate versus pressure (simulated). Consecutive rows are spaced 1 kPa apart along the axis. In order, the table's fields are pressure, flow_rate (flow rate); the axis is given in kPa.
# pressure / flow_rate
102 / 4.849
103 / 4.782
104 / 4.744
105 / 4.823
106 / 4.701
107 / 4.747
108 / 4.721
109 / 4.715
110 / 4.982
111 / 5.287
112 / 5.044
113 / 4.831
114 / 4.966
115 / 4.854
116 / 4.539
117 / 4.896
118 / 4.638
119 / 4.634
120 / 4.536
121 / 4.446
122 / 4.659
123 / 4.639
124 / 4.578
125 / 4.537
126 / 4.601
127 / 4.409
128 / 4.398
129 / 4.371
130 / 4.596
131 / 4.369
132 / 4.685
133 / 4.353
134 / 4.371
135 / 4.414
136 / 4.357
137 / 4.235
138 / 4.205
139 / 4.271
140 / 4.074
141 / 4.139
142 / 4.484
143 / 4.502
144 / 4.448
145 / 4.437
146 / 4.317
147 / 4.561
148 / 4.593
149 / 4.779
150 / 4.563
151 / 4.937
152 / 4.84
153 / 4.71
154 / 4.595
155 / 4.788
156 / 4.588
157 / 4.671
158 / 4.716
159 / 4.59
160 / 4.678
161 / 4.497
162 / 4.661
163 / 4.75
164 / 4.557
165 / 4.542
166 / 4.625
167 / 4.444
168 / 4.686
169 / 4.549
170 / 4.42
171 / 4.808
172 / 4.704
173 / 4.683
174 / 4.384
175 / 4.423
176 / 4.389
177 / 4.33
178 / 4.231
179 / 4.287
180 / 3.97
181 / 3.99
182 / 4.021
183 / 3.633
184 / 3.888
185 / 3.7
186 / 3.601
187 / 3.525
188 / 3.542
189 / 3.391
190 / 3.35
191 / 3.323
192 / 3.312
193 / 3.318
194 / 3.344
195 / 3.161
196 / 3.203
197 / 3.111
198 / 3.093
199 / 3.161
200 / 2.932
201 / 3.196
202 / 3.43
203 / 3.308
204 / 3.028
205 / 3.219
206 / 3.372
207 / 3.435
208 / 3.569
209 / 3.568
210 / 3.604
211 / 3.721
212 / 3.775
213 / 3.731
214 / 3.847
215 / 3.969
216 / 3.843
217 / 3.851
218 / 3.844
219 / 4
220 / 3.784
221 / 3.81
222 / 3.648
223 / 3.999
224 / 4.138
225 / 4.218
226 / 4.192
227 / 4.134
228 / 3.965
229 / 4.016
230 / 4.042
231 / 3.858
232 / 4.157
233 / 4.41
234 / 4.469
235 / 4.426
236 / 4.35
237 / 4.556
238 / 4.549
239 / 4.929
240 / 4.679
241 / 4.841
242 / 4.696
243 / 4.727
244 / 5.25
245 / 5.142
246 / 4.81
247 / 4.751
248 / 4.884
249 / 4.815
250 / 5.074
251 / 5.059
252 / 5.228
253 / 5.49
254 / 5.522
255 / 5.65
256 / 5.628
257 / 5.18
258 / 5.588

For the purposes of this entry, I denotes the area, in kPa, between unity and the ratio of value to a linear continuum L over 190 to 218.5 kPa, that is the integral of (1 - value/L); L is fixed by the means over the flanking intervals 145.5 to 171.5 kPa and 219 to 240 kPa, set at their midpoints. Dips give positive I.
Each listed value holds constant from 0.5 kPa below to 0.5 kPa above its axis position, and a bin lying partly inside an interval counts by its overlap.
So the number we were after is 6.0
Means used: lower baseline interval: 4.63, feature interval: 3.44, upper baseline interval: 4.19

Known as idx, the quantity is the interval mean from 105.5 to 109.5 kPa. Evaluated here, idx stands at 4.72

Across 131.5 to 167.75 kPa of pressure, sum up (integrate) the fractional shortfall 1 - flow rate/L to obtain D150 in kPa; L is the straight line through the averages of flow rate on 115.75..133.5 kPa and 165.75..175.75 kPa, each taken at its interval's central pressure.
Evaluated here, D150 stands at 0.2 kPa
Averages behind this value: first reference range 4.55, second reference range 4.57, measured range 4.53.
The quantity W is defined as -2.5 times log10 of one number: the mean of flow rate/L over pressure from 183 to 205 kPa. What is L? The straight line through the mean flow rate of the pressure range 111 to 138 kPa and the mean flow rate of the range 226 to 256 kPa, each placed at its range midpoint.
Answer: 0.36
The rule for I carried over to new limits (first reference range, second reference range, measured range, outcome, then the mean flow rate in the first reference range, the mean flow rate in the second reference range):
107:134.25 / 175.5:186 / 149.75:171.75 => -2.2 kPa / 4.66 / 4.02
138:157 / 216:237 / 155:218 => 5.8 kPa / 4.53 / 4.07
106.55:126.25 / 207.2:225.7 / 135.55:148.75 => 0.4 kPa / 4.74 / 3.83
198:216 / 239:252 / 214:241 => 0.5 kPa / 3.46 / 4.91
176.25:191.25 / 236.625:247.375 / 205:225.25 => 2.7 kPa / 3.8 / 4.82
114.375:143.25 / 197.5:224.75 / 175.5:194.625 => 0.7 kPa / 4.48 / 3.59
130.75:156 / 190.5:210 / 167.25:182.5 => -2.3 kPa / 4.48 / 3.28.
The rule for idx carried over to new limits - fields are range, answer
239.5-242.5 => 4.74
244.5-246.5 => 4.98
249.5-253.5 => 5.21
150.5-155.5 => 4.77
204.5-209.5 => 3.43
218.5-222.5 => 3.81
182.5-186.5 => 3.71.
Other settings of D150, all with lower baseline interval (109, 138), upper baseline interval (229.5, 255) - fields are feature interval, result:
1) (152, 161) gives 0.0 kPa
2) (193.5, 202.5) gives 2.9 kPa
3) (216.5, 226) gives 1.6 kPa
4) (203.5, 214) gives 2.7 kPa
